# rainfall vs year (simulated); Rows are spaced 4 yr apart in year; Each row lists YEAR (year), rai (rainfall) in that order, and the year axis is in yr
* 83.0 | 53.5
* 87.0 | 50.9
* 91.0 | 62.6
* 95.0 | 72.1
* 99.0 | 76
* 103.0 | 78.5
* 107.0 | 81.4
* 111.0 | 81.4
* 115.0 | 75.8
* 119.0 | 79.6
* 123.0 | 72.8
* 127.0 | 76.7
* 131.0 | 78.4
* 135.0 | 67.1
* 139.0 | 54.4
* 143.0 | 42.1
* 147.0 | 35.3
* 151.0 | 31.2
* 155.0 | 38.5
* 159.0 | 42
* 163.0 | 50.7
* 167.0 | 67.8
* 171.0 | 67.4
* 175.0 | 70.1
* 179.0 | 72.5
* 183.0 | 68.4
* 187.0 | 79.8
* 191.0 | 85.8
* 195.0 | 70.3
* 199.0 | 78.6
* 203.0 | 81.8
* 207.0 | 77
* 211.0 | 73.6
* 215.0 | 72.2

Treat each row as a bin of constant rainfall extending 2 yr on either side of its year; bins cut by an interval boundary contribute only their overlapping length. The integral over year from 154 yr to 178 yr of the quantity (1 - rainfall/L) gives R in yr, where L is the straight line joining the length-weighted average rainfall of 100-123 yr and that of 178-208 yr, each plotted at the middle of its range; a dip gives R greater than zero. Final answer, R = 6.18 yr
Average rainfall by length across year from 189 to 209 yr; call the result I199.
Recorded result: 78.7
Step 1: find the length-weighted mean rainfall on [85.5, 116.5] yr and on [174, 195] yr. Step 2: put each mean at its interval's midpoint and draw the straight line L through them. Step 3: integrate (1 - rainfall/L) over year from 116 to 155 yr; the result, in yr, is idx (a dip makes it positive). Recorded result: 7.68 yr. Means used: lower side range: 72.6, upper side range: 75.1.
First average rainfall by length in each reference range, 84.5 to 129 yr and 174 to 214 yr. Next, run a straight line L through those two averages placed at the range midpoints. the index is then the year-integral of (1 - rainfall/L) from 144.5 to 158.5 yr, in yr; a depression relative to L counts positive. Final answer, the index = 7.2 yr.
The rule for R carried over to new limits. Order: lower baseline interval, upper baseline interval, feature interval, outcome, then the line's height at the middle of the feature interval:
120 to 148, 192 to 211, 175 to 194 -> -0.6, 73.4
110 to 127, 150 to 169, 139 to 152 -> 4.1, 57.2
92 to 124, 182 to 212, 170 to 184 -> 1.3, 77.2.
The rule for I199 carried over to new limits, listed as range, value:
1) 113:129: 76.2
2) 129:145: 60.5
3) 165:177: 68.4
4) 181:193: 78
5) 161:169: 59.2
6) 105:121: 79.5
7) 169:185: 69.6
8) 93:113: 77.9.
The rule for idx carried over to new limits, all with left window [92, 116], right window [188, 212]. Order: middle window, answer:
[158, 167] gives 3.0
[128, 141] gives 1.7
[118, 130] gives 0.1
